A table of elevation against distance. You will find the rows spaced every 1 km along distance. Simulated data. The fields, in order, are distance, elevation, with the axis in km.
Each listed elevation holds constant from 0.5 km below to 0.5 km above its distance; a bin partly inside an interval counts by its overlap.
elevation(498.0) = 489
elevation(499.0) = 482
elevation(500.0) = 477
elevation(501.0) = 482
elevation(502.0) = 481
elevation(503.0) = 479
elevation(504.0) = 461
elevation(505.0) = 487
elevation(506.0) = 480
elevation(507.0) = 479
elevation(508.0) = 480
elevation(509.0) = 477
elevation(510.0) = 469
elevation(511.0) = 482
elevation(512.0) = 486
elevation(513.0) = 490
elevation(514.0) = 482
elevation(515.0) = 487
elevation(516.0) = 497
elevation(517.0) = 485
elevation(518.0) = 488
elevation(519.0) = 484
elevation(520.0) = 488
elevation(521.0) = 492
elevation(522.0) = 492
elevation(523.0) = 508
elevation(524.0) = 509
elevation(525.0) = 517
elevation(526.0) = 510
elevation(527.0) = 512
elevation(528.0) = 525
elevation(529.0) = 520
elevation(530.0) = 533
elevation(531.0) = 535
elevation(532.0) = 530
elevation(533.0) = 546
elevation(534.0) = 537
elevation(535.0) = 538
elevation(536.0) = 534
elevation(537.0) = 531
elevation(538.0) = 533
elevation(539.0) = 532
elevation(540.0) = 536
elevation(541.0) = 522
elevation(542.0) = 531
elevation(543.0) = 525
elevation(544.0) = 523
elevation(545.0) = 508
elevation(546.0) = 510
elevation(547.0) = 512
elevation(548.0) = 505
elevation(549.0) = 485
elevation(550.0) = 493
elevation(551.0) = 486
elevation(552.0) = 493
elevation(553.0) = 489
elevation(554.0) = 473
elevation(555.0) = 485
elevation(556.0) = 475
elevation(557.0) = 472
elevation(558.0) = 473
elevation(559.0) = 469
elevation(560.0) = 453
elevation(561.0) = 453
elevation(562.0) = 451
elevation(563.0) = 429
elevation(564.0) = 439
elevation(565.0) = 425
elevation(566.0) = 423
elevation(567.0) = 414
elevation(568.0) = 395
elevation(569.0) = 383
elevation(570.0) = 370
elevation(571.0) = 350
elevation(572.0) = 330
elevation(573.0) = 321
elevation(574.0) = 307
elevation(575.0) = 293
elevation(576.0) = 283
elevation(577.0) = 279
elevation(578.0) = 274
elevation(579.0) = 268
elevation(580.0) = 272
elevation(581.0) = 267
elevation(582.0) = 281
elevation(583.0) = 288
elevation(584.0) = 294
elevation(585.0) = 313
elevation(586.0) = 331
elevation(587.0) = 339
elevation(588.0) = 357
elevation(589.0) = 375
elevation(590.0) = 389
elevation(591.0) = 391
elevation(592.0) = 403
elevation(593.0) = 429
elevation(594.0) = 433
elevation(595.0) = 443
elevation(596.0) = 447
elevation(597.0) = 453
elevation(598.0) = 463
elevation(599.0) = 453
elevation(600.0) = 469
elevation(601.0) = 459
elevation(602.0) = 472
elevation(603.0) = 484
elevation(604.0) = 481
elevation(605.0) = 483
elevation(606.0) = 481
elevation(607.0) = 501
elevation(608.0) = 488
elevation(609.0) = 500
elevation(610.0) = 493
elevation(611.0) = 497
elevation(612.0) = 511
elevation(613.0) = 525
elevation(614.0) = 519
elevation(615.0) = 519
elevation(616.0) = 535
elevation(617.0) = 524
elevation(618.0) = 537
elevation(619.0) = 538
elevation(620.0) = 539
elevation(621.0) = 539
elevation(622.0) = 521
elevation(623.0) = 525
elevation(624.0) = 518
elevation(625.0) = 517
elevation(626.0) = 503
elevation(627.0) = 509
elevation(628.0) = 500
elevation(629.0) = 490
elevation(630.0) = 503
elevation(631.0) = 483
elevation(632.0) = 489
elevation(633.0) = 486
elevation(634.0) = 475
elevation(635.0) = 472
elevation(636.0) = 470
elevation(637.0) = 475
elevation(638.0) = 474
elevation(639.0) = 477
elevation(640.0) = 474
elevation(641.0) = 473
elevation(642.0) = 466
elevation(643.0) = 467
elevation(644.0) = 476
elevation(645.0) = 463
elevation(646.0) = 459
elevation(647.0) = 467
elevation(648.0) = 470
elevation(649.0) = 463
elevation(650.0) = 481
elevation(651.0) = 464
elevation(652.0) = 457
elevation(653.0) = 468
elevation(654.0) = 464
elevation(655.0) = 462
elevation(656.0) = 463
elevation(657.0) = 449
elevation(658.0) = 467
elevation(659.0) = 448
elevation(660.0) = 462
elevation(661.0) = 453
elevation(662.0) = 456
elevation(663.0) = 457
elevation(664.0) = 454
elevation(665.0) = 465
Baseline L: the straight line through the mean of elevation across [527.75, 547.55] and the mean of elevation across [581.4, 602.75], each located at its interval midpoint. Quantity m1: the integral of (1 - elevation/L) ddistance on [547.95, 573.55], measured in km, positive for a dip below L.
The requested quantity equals 1.9 km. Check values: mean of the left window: 528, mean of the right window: 395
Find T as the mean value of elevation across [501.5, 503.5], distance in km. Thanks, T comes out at 480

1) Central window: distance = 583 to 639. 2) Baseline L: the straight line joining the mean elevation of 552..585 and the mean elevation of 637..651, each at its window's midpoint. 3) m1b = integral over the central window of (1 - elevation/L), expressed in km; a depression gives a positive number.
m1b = -4.8 km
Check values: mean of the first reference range 378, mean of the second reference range 470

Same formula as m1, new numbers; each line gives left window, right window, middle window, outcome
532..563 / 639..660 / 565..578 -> 3.88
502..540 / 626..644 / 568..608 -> 9.10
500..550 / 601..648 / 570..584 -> 5.70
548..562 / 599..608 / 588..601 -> 1.37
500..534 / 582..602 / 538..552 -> -1.65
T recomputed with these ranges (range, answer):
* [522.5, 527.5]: 511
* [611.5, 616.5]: 522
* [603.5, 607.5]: 486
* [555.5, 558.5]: 473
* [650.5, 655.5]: 463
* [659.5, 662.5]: 457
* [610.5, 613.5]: 511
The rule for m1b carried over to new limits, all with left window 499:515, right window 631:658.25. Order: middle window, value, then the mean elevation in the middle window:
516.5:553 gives -2.8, 514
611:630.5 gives -2.0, 519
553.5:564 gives 0.3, 462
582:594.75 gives 3.1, 360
